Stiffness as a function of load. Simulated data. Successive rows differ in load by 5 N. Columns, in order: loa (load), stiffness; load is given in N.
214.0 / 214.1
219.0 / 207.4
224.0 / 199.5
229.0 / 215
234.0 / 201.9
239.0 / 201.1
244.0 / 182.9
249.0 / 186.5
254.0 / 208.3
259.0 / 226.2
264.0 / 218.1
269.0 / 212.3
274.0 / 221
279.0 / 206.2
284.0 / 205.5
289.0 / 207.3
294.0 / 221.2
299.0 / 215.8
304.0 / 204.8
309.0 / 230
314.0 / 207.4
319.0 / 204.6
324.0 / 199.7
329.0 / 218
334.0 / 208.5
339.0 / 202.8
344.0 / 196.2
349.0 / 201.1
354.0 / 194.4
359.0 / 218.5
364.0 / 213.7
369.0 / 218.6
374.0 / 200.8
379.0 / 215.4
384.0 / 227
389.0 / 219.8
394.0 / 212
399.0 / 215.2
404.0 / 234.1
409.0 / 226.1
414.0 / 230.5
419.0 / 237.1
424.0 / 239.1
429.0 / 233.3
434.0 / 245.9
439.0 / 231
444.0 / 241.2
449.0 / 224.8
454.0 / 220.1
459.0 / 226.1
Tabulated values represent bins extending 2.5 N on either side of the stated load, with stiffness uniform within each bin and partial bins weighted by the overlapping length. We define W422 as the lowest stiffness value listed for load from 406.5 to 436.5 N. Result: 226.1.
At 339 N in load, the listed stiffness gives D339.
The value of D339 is 202.8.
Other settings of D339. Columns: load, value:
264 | 218.1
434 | 245.9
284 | 205.5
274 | 221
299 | 215.8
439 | 231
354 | 194.4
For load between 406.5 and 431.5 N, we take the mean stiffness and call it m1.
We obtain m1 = 233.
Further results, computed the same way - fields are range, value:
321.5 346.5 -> 205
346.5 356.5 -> 198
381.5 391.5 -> 223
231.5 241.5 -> 202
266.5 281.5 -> 213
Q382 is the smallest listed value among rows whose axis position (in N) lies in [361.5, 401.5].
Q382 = 200.8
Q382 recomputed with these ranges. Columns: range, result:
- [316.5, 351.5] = 196.2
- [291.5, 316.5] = 204.8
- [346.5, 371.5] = 194.4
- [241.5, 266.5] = 182.9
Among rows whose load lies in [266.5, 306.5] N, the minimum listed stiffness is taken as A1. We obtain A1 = 204.8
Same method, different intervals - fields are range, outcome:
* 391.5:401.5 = 212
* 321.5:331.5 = 199.7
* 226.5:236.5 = 201.9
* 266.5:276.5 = 212.3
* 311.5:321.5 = 204.6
